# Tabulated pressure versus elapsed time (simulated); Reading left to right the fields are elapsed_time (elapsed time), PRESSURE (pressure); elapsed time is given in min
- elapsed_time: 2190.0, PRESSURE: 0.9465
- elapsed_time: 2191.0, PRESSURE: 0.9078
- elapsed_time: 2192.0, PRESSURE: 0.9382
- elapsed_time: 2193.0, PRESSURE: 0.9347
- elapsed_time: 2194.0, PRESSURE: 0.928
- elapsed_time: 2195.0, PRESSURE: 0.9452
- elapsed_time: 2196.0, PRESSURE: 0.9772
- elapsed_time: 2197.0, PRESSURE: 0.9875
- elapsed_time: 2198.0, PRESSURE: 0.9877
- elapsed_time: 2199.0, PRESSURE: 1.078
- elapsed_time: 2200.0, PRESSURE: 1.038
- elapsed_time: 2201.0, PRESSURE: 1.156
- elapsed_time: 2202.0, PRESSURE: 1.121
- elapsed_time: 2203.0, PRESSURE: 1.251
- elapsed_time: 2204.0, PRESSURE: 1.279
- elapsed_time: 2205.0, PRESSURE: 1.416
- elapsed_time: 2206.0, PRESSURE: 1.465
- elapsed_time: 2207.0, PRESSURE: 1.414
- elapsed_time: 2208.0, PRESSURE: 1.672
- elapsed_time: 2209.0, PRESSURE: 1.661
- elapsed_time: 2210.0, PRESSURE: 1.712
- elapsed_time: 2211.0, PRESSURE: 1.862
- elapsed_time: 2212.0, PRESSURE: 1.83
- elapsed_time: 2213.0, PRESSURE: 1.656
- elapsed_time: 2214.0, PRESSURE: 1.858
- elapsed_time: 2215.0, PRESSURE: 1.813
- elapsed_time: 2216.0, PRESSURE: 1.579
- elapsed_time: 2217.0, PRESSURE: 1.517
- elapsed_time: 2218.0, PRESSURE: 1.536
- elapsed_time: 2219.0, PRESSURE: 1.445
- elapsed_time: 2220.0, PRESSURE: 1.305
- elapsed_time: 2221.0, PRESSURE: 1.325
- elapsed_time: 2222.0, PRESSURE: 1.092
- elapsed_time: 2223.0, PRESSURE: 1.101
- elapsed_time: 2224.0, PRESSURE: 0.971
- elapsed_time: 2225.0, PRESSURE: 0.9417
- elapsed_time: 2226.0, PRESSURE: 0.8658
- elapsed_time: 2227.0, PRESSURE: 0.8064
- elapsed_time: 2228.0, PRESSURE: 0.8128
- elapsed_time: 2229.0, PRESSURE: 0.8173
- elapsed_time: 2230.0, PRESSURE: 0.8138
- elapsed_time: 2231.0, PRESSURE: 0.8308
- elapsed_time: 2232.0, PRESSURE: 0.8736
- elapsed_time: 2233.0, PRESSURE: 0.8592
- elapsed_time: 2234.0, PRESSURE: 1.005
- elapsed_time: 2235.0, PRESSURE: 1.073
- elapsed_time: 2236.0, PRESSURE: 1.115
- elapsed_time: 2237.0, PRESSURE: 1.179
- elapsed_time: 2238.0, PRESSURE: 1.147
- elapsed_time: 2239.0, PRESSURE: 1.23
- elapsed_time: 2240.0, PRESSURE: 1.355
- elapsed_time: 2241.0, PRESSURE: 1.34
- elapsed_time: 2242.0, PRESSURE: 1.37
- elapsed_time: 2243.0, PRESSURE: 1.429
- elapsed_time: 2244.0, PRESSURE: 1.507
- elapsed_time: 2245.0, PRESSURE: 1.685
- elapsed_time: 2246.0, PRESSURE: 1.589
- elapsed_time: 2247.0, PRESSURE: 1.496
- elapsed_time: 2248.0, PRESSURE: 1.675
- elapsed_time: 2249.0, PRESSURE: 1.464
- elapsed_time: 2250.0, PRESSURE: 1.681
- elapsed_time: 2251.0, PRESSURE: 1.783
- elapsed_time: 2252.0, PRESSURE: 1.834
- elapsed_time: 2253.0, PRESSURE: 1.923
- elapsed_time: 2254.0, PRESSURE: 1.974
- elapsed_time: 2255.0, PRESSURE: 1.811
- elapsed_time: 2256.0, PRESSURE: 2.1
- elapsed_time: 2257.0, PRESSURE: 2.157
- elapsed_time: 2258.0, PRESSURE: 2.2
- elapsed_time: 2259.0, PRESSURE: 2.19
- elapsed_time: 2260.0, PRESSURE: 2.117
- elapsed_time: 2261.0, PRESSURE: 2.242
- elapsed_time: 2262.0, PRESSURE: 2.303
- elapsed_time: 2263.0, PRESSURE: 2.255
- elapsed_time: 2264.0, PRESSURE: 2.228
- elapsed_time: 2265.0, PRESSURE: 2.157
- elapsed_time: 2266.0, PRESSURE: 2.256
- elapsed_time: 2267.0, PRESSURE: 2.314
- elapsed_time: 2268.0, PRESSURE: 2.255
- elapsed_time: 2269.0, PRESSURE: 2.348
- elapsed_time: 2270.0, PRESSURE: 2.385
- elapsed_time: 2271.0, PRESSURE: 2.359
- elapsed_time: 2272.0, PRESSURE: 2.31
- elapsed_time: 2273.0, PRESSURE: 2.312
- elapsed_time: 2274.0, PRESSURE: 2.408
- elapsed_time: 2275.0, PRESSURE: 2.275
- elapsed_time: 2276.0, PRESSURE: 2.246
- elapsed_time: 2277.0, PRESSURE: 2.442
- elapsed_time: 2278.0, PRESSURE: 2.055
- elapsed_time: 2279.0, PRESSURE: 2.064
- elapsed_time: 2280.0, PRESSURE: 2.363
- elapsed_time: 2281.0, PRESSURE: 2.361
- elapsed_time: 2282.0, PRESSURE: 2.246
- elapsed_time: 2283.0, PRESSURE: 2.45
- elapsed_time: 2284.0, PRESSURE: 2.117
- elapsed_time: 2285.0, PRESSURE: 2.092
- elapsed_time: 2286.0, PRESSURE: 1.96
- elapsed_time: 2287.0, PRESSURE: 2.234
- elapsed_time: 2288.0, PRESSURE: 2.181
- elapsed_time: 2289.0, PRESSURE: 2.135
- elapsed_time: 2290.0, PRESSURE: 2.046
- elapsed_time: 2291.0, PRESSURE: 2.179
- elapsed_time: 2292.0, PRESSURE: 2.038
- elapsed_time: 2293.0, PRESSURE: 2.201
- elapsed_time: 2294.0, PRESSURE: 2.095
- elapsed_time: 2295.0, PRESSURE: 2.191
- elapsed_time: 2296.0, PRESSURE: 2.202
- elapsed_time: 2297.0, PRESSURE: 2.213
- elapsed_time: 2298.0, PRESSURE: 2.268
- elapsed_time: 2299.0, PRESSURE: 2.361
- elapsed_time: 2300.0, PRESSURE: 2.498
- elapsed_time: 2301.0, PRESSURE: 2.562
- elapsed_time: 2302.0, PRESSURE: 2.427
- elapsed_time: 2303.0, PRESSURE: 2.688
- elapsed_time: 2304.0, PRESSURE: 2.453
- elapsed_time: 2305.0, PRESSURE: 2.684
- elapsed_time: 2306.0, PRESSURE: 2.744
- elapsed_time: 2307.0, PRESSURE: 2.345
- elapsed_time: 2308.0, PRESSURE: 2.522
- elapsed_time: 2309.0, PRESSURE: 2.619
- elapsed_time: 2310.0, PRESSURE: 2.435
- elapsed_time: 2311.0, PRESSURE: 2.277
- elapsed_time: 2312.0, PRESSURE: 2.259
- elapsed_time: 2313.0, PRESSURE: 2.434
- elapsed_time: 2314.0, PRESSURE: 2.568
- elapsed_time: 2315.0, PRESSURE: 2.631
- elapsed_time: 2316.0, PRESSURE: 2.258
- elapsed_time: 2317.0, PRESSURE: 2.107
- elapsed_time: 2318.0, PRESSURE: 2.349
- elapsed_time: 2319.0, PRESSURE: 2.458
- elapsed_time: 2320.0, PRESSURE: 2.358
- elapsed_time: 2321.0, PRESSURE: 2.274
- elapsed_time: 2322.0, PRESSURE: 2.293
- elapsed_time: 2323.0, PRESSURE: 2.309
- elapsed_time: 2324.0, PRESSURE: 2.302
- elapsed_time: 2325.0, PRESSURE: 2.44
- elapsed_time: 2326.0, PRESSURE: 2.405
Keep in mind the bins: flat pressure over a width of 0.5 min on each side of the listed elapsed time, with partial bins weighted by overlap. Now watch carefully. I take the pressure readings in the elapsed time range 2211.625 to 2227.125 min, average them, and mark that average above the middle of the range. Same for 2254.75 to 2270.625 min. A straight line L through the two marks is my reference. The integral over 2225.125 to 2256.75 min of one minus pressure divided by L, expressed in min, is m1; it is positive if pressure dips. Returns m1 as 8.4 min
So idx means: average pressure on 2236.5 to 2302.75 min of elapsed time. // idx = 2.05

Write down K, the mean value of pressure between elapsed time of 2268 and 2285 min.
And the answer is 2.29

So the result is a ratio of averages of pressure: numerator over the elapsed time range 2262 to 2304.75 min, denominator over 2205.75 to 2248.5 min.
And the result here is 1.7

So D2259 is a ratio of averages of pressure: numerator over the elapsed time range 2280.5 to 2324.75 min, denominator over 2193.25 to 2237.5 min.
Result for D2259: 1.90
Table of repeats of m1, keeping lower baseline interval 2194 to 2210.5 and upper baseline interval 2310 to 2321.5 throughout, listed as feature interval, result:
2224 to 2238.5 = 5.64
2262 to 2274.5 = -2.64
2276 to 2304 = -1.85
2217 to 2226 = 1.39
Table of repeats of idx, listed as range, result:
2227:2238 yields 0.941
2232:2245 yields 1.22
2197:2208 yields 1.23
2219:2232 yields 0.988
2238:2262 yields 1.74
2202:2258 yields 1.41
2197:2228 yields 1.34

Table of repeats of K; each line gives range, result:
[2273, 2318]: 2.32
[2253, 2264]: 2.13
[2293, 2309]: 2.42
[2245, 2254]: 1.7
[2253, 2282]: 2.23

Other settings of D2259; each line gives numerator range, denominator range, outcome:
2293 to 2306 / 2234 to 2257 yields 1.56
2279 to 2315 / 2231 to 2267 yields 1.39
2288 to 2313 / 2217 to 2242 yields 2.15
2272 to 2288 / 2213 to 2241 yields 1.92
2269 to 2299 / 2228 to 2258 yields 1.57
